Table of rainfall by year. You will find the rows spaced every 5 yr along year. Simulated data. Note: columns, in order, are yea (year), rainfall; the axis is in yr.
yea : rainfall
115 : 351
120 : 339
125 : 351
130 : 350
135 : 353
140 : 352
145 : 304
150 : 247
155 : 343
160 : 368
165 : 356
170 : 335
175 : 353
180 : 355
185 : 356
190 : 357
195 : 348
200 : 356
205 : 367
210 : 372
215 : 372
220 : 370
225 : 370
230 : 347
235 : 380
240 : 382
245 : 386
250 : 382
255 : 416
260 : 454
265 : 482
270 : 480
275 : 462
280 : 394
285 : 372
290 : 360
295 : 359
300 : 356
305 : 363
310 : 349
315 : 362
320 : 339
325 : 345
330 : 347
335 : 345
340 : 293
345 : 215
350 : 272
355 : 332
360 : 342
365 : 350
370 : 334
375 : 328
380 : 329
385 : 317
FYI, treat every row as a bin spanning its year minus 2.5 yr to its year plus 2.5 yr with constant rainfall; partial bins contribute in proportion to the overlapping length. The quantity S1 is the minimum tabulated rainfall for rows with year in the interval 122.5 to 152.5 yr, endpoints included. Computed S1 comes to 247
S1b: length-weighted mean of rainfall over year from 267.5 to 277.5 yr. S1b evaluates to 471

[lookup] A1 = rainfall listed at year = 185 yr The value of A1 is 356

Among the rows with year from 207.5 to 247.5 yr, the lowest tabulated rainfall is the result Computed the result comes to 347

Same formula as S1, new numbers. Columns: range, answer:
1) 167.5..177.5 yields 335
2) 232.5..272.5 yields 380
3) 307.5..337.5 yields 339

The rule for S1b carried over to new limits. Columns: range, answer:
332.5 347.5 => 284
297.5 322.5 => 354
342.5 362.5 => 290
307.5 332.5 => 348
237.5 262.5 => 404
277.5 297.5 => 371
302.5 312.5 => 356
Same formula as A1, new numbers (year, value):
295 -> 359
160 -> 368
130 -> 350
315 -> 362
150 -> 247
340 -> 293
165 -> 356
